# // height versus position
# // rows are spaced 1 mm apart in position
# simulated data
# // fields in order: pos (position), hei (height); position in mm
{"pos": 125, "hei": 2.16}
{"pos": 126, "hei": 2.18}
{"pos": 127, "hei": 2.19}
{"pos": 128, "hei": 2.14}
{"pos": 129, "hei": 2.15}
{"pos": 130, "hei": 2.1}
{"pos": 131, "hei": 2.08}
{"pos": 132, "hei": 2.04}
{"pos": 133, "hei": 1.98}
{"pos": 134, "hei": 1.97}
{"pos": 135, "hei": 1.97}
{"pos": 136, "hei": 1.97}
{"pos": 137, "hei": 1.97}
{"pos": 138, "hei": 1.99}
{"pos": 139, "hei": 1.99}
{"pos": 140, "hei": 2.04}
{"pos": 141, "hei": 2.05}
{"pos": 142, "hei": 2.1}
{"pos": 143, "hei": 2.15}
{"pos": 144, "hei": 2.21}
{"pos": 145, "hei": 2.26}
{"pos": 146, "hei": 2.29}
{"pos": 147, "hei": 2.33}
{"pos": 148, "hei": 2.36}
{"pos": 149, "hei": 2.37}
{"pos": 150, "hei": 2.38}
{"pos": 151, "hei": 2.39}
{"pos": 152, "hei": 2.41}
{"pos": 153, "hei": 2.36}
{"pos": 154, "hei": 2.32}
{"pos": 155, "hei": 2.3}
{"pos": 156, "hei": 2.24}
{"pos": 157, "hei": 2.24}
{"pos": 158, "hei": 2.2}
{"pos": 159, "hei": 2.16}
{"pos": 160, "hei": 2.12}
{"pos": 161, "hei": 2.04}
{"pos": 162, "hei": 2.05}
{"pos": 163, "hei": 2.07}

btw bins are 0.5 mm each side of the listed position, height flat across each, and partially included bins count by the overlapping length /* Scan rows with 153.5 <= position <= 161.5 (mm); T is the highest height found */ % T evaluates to 2.32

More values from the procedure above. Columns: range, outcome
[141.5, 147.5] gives 2.33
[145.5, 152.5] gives 2.41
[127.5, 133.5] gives 2.15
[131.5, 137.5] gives 2.04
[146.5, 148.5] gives 2.36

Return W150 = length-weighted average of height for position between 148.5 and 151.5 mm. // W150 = 2.38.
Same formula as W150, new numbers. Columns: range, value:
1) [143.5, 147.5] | 2.27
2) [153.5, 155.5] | 2.31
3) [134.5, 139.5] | 1.98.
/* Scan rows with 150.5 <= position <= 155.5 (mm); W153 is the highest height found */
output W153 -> 2.41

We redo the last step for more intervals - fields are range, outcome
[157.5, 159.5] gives 2.2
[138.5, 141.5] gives 2.05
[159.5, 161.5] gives 2.12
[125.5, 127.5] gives 2.19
